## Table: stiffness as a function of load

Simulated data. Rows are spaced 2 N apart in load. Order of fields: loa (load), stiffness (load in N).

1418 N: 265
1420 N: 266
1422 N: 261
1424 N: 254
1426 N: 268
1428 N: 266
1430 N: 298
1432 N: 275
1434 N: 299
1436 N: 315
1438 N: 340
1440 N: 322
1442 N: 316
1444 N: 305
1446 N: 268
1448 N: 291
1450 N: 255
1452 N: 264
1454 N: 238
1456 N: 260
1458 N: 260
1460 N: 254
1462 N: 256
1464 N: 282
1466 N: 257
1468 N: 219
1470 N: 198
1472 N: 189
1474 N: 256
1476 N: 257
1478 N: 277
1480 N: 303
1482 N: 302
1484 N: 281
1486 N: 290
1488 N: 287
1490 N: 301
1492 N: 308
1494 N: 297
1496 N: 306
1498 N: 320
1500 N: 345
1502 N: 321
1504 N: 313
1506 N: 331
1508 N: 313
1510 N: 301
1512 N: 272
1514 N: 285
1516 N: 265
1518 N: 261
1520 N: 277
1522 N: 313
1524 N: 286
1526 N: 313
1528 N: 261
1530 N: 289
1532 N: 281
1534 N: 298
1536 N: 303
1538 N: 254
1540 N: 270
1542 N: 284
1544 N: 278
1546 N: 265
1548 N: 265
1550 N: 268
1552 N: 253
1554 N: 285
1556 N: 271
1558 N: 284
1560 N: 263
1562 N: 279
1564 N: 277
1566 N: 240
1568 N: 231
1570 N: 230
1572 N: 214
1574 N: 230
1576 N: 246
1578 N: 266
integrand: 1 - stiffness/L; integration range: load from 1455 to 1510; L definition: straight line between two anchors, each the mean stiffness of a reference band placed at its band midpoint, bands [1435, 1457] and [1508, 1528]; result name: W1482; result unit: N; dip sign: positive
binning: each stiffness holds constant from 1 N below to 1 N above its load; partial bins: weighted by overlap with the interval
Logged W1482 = 1.1 N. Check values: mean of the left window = 289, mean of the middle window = 281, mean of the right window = 286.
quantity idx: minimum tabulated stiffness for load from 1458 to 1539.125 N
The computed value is 189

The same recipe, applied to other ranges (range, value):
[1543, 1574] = 214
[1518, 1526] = 261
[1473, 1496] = 256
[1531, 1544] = 254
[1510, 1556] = 253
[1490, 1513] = 272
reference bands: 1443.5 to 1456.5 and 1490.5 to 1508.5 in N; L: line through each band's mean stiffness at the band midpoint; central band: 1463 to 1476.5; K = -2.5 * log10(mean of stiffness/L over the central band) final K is 0.212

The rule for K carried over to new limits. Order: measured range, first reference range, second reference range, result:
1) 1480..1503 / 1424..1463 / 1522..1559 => -0.093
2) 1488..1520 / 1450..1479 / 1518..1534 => -0.107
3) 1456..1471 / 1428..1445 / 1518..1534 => 0.211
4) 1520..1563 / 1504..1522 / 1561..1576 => -0.051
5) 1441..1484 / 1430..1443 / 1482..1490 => 0.143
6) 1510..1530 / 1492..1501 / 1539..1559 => 0.051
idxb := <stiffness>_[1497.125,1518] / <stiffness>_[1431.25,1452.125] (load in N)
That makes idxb 1.02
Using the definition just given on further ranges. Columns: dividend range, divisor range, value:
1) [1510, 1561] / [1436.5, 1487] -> 1.03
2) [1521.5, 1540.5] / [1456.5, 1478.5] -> 1.17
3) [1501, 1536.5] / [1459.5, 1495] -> 1.10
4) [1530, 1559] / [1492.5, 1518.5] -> 0.91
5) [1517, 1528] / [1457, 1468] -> 1.11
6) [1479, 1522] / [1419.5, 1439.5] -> 1.05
